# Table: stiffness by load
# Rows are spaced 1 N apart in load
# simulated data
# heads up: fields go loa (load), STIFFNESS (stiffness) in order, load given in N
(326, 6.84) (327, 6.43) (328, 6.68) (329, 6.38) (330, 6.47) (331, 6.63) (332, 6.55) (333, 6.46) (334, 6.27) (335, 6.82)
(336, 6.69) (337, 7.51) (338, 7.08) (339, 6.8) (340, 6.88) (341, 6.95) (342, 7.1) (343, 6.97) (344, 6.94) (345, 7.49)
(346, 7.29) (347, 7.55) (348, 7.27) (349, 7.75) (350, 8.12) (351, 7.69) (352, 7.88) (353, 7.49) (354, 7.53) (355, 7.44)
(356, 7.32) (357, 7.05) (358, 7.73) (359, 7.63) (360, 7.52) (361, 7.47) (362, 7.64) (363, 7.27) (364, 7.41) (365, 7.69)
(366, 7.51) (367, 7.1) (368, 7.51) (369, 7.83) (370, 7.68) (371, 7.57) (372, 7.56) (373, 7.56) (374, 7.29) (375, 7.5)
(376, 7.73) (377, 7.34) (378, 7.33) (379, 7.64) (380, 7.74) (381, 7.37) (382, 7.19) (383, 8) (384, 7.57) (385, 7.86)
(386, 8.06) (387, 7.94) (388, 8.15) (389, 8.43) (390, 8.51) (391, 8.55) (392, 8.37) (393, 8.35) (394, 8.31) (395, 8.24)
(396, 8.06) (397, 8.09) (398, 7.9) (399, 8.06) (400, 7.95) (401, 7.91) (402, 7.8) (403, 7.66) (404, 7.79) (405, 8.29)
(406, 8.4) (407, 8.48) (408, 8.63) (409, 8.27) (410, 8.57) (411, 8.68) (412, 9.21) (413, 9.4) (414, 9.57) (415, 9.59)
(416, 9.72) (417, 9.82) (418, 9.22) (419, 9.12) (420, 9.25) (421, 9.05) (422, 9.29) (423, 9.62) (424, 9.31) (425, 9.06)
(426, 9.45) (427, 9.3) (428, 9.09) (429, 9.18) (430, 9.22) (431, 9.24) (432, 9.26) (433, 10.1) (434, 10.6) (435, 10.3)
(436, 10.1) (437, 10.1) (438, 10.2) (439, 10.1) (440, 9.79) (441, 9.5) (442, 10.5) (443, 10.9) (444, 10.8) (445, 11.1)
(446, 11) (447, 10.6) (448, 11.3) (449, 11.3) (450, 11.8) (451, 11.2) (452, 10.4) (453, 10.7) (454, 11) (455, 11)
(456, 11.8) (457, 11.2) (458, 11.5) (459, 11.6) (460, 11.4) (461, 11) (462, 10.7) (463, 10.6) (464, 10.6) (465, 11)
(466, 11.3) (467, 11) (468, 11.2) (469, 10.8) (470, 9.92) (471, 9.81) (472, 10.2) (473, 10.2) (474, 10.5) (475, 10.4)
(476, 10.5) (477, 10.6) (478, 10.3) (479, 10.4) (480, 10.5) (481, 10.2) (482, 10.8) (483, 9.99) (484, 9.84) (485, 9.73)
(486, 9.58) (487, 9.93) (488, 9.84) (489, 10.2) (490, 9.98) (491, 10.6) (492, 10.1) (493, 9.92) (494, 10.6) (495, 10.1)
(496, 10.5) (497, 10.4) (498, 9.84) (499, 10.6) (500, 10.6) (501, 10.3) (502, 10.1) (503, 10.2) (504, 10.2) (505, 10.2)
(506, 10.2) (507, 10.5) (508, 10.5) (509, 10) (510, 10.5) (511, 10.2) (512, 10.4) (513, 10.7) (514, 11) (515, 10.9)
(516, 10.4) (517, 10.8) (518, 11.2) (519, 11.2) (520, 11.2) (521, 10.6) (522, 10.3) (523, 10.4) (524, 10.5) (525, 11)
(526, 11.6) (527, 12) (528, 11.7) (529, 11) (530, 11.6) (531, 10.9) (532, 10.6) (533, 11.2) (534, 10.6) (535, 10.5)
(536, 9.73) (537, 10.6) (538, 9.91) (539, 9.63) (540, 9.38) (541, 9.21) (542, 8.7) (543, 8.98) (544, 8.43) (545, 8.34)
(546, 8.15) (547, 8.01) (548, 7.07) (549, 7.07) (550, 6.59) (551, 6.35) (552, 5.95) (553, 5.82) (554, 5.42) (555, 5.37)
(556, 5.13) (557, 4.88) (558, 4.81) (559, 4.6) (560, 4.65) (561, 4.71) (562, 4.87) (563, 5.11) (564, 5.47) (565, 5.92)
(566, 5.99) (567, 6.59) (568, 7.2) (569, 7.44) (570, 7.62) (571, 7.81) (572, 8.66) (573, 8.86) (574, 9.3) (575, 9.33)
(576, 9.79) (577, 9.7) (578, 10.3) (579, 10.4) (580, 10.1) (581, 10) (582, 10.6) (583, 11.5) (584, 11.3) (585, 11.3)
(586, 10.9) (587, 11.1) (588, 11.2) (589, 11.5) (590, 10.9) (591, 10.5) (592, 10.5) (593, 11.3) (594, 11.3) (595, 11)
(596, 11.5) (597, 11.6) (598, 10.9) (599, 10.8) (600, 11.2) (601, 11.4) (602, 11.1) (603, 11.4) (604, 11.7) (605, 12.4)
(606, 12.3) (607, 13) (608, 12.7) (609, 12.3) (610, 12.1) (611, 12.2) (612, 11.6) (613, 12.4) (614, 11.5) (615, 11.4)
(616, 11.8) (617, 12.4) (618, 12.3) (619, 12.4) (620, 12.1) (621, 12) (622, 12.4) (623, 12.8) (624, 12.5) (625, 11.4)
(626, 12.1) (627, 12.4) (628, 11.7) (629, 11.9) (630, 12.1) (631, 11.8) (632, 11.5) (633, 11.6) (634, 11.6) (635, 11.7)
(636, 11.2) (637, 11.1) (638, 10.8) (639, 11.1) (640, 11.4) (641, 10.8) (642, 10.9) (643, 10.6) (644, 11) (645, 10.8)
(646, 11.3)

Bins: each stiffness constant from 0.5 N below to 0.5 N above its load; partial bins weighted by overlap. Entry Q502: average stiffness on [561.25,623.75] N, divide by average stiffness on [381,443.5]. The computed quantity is 1.18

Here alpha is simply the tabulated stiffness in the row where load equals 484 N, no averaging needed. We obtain 9.84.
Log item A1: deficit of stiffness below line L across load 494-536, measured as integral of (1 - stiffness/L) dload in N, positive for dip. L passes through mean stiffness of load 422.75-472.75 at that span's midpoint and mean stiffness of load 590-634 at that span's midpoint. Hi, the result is 1.3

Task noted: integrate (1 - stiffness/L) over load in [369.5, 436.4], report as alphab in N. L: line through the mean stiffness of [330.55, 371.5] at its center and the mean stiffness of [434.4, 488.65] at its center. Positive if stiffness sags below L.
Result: 2.5 N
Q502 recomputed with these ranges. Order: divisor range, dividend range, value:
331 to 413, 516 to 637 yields 1.30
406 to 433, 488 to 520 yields 1.14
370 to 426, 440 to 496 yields 1.27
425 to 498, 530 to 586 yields 0.79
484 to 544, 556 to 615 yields 0.93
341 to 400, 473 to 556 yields 1.28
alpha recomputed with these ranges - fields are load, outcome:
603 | 11.4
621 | 12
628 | 11.7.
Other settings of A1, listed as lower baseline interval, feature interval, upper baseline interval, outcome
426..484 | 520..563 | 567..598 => 7.37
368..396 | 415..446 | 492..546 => -3.63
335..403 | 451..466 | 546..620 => -4.81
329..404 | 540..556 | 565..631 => 4.53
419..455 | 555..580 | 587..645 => 9.25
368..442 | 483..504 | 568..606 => -1.37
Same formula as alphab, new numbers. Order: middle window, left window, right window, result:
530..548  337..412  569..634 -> 1.2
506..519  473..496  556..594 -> -1.2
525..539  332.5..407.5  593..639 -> -0.7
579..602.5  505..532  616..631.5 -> 1.4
